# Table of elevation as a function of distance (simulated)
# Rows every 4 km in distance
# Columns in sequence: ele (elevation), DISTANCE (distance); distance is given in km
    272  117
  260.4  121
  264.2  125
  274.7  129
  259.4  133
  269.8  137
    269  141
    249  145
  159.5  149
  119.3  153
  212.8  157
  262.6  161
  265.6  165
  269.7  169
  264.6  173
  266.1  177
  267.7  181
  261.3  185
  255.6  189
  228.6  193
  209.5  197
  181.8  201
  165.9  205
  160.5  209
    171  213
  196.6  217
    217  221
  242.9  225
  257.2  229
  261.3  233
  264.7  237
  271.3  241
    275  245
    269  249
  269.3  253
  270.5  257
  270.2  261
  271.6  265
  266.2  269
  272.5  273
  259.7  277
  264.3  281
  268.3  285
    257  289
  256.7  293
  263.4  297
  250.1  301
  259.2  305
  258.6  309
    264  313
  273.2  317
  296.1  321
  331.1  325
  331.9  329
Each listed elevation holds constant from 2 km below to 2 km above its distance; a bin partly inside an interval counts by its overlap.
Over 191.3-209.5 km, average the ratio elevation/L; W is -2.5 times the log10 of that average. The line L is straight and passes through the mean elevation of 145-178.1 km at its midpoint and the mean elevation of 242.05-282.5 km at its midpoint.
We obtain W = 0.26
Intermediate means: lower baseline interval 228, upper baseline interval 269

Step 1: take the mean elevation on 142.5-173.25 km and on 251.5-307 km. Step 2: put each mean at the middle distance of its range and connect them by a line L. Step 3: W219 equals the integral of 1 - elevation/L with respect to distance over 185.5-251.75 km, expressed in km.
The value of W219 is 4.5 km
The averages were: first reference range 224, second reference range 264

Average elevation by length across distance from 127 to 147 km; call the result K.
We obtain 264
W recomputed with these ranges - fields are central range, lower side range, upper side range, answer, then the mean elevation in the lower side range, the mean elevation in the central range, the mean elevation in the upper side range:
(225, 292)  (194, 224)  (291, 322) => -0.175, 189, 266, 264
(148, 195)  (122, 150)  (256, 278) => 0.086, 253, 238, 269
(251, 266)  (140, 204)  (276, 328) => -0.051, 232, 270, 271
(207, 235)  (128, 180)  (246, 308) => 0.181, 242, 215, 265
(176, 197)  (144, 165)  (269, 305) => -0.152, 205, 251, 262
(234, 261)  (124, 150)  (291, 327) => -0.018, 252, 270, 272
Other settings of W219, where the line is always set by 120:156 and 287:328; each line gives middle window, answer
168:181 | -1.3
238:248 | -0.5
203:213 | 3.4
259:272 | -0.3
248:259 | -0.4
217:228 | 1.2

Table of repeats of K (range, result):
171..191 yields 263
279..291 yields 263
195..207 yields 186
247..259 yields 270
